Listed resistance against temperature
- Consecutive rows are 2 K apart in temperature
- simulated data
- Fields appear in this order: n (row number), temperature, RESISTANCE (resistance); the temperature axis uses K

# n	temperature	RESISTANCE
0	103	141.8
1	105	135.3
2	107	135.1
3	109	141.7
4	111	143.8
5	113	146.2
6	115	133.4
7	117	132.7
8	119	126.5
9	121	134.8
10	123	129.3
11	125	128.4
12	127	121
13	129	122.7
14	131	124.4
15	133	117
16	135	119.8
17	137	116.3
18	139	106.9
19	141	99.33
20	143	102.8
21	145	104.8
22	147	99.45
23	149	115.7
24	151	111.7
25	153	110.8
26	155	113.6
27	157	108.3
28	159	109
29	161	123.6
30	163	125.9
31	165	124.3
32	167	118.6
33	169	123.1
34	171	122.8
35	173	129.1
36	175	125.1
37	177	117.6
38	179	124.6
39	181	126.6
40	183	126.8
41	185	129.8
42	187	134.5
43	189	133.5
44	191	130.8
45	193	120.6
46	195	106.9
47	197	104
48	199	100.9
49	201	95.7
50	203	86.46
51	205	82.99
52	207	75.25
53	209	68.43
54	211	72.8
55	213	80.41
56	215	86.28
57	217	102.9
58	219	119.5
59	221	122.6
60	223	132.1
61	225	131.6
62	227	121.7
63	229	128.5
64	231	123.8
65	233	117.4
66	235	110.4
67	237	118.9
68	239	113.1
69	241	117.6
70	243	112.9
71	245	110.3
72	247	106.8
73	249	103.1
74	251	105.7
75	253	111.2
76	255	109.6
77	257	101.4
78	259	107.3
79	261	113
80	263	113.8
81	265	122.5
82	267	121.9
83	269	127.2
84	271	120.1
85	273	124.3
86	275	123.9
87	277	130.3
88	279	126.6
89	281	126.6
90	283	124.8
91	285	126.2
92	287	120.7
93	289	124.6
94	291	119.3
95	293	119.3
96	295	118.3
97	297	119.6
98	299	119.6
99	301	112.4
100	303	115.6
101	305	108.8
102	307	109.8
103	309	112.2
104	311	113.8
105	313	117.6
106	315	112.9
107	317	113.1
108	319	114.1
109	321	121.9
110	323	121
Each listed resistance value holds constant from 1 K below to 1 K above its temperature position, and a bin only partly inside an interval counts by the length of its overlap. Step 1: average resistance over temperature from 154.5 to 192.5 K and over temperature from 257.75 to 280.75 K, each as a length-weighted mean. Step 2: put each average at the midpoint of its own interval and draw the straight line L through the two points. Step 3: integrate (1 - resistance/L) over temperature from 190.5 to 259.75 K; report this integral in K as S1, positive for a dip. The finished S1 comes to 8.8 K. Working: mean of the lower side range 124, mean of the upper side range 121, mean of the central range 107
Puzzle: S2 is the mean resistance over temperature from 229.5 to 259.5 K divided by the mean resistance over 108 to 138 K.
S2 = 0.9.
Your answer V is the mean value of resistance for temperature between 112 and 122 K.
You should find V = 135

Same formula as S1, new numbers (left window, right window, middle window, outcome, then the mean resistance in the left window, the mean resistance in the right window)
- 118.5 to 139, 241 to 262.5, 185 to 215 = 3.89 K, 123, 109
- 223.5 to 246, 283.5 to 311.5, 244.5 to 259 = 1.44 K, 119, 117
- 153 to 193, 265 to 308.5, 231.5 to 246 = 0.85 K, 123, 121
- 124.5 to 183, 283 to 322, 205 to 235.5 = 3.03 K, 117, 117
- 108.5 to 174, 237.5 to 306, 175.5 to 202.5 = 0.10 K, 121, 117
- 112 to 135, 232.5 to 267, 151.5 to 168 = 0.93 K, 128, 112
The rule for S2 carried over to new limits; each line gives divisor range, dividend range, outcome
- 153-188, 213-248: 0.94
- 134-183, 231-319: 1.00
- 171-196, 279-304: 0.96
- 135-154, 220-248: 1.10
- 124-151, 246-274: 1.00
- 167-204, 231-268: 0.95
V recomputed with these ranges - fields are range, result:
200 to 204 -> 91.1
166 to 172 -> 122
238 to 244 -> 115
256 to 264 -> 109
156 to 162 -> 114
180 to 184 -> 127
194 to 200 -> 104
